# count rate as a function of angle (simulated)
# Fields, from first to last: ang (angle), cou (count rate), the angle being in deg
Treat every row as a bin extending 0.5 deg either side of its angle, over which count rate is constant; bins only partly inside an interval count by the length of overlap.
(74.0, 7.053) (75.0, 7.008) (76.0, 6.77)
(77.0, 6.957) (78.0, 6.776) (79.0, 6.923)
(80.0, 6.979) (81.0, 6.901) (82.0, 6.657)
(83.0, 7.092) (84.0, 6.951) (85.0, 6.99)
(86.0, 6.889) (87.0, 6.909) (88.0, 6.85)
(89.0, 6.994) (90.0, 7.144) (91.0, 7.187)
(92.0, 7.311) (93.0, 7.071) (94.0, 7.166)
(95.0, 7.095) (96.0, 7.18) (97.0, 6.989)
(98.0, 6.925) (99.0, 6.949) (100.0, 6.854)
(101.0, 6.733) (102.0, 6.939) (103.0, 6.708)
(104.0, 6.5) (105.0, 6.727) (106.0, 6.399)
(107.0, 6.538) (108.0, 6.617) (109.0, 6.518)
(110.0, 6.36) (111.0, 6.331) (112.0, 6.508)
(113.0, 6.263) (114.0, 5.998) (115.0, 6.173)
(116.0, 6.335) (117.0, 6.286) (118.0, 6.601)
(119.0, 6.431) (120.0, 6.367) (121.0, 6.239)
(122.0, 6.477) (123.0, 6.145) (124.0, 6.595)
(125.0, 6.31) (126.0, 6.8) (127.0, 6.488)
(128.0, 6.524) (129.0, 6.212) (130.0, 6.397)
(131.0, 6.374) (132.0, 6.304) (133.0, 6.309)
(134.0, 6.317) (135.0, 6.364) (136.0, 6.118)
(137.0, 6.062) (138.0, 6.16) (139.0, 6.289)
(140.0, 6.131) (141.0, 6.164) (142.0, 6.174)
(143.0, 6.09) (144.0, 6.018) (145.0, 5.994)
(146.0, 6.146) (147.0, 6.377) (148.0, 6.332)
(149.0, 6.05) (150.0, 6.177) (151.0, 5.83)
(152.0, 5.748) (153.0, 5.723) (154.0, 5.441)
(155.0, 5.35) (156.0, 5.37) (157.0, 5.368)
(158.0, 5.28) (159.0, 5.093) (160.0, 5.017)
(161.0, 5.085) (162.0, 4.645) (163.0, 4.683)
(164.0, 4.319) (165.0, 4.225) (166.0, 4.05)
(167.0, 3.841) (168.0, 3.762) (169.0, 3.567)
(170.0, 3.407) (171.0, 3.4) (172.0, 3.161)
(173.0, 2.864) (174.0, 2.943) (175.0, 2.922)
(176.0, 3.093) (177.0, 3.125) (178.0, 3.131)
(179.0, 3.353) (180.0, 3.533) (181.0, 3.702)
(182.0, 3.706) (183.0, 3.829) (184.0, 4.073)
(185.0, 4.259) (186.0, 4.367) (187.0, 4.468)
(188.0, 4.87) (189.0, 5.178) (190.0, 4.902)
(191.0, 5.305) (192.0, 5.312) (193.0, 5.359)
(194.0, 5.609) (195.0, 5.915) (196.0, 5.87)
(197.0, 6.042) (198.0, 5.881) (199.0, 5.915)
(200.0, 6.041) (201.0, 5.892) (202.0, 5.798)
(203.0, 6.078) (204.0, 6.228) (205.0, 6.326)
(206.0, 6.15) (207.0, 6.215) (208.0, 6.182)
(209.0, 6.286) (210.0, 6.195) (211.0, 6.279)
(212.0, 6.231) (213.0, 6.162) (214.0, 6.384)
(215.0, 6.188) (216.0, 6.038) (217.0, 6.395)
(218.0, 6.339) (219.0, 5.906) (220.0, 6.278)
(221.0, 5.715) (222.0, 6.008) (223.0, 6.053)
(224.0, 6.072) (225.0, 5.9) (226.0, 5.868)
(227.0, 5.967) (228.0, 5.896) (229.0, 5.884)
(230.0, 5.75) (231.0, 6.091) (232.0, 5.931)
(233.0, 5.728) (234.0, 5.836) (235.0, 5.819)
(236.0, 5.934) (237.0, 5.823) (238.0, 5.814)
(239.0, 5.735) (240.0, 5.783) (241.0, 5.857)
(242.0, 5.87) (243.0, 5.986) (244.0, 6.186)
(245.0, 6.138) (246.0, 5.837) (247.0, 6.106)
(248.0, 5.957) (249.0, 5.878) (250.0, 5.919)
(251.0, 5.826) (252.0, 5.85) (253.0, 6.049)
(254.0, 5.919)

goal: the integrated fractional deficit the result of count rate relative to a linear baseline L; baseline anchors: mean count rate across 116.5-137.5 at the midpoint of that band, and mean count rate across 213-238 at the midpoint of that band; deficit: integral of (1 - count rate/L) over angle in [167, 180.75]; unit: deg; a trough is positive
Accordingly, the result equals 6.5 deg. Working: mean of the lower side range 6.37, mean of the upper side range 5.99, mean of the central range 3.28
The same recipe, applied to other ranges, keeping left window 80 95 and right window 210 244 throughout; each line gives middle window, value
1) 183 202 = 3.0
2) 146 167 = 3.9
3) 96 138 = 2.0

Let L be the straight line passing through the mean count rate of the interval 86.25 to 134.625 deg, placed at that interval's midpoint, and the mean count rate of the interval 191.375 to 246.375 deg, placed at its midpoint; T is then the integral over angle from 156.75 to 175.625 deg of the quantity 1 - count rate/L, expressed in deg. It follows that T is 6.7 deg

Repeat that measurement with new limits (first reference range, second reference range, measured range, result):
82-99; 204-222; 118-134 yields 0.9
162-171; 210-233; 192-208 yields -2.1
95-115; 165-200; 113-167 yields -3.1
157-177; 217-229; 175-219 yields -1.4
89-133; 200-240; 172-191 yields 7.4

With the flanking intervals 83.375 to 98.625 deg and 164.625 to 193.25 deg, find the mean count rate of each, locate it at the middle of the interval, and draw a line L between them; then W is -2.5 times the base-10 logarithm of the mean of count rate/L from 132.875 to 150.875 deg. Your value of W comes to -0.18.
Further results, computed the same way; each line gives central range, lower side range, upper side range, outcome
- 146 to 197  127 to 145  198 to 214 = 0.32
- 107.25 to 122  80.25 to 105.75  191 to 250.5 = 0.07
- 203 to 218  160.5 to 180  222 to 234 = -0.19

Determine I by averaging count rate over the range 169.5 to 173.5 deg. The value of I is 3.21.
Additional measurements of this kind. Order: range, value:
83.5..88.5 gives 6.92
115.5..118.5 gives 6.41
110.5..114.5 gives 6.28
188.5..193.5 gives 5.21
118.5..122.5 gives 6.38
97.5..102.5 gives 6.88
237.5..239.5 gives 5.77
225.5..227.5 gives 5.92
